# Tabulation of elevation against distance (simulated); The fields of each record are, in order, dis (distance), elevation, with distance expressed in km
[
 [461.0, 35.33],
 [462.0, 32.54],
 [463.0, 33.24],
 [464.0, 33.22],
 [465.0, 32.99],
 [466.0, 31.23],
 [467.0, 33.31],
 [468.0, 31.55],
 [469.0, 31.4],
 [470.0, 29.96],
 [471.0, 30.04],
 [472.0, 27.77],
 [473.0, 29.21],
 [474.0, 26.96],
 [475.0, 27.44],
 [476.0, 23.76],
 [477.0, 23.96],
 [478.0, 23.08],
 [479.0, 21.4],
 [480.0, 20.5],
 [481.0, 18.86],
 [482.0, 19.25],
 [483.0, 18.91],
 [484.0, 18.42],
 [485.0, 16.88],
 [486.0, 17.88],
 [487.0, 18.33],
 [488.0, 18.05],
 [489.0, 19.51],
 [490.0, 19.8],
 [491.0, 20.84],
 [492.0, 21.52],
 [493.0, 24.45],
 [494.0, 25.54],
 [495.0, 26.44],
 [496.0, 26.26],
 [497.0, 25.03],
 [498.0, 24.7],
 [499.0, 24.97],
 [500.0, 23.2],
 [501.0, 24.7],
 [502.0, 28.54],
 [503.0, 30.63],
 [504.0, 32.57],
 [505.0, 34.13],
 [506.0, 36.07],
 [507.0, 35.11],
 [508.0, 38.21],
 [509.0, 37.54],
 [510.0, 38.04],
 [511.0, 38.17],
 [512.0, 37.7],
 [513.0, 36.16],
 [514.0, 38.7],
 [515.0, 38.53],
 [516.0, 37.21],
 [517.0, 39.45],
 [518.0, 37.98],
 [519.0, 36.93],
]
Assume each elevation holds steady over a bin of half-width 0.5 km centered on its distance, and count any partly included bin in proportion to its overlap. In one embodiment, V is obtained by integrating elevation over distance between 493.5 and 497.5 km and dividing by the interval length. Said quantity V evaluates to 25.8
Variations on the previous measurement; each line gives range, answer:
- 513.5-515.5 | 38.6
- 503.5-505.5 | 33.4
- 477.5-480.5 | 21.7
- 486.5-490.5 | 18.9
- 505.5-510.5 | 37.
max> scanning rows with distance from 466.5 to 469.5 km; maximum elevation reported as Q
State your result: 33.31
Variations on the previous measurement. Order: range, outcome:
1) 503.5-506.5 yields 36.07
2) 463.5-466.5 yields 33.22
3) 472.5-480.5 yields 29.21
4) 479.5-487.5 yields 20.5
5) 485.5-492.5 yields 21.52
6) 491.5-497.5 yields 26.44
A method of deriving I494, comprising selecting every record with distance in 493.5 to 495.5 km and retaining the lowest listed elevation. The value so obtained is 25.54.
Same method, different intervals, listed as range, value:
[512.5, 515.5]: 36.16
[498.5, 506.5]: 23.2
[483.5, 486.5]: 16.88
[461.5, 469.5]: 31.23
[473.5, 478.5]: 23.08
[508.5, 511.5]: 37.54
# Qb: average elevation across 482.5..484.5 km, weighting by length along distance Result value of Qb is 18.7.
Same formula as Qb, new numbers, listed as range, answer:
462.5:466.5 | 32.7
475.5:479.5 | 23.1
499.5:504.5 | 27.9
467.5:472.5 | 30.1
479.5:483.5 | 19.4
